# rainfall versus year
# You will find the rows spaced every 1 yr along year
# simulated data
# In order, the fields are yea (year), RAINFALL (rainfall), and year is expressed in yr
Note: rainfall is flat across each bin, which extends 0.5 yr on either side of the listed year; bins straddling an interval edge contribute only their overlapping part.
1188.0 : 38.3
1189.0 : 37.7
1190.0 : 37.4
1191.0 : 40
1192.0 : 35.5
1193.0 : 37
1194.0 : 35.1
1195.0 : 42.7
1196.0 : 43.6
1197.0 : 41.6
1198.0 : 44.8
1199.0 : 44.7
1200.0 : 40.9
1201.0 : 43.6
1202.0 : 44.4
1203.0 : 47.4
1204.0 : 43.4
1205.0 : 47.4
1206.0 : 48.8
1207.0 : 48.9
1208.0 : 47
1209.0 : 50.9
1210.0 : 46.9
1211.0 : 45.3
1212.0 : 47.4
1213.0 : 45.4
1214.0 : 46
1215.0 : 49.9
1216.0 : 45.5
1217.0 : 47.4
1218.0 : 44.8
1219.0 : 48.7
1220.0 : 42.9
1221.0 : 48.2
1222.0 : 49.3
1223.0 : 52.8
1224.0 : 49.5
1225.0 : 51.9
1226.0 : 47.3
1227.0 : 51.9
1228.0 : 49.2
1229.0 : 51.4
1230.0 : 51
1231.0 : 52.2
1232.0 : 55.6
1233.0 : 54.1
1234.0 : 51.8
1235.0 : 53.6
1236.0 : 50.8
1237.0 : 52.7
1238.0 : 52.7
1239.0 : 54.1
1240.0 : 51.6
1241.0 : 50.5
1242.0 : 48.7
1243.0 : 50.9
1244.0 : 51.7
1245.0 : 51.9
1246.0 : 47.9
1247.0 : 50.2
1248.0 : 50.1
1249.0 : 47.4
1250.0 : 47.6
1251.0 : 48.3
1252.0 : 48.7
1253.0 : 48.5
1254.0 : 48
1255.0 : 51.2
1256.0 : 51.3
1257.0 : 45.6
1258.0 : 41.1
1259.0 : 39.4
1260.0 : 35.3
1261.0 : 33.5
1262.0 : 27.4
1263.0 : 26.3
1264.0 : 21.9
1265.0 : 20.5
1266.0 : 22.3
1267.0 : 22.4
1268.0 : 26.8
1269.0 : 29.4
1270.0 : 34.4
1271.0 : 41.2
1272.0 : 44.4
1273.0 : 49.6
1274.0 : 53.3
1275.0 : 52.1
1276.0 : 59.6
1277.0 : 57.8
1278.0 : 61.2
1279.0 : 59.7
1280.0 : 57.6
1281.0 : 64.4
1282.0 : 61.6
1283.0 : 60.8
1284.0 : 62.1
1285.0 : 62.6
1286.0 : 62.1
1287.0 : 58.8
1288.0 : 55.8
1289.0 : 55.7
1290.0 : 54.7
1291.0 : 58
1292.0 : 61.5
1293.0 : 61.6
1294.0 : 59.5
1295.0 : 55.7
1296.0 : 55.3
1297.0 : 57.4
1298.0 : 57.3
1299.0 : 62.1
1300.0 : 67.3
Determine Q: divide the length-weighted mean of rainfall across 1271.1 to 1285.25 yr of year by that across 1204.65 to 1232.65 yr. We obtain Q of 1.2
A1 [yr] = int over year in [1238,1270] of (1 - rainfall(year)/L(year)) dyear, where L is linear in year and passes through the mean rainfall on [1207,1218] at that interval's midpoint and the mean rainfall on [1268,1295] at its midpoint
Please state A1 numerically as 6.10 yr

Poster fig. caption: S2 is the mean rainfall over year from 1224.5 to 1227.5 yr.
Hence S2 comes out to 50.4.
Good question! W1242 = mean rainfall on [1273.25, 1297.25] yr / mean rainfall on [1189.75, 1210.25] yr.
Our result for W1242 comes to 1.35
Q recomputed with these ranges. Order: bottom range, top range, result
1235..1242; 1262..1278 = 0.73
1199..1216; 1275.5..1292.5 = 1.29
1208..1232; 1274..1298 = 1.21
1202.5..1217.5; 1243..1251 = 1.05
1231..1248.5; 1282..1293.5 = 1.15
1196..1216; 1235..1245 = 1.12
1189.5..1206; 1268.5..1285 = 1.27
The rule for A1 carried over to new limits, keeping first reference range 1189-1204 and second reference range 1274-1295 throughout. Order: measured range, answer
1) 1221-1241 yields -1.4 yr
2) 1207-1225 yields -1.0 yr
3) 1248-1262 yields 2.2 yr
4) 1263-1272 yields 4.4 yr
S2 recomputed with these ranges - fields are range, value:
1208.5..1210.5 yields 48.9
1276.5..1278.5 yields 59.5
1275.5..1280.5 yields 59.2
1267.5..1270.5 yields 30.2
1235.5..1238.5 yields 52.1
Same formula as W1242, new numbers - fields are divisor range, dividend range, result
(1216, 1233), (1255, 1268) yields 0.66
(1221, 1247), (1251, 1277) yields 0.77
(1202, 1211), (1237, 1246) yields 1.09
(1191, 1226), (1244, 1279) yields 0.94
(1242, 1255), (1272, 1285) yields 1.17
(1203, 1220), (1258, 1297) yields 1.02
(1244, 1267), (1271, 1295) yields 1.41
